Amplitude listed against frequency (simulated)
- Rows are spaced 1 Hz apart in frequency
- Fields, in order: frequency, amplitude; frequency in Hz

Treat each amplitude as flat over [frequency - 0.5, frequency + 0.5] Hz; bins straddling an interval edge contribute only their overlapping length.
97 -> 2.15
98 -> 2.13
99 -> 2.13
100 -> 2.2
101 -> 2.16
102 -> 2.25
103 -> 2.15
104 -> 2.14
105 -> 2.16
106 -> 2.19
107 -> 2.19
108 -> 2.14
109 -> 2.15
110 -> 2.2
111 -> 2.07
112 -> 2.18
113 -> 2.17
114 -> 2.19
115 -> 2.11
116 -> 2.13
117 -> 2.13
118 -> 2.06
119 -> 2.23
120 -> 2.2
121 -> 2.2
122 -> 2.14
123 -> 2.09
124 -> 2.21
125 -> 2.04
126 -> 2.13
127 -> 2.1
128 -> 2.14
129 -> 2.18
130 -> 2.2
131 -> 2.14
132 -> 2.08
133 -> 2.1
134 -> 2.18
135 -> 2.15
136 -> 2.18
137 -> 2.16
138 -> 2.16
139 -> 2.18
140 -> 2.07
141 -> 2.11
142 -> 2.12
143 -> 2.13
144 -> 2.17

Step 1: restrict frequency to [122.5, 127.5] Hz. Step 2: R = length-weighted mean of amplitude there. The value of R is 2.11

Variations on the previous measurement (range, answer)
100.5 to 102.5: 2.21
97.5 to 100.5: 2.15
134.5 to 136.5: 2.17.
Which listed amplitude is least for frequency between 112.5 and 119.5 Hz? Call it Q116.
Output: 2.06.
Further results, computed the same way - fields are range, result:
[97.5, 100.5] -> 2.13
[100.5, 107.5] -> 2.14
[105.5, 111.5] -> 2.07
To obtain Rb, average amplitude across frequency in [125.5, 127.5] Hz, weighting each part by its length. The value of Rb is 2.12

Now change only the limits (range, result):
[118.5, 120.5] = 2.21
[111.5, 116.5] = 2.16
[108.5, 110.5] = 2.17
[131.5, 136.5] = 2.14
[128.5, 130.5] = 2.19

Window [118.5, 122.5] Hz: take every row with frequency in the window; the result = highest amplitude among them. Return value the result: 2.23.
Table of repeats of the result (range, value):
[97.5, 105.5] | 2.25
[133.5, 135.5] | 2.18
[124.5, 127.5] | 2.13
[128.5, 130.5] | 2.2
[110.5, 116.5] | 2.19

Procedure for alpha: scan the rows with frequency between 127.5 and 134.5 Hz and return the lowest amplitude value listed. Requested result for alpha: 2.08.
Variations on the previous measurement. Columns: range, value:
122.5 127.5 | 2.04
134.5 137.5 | 2.15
